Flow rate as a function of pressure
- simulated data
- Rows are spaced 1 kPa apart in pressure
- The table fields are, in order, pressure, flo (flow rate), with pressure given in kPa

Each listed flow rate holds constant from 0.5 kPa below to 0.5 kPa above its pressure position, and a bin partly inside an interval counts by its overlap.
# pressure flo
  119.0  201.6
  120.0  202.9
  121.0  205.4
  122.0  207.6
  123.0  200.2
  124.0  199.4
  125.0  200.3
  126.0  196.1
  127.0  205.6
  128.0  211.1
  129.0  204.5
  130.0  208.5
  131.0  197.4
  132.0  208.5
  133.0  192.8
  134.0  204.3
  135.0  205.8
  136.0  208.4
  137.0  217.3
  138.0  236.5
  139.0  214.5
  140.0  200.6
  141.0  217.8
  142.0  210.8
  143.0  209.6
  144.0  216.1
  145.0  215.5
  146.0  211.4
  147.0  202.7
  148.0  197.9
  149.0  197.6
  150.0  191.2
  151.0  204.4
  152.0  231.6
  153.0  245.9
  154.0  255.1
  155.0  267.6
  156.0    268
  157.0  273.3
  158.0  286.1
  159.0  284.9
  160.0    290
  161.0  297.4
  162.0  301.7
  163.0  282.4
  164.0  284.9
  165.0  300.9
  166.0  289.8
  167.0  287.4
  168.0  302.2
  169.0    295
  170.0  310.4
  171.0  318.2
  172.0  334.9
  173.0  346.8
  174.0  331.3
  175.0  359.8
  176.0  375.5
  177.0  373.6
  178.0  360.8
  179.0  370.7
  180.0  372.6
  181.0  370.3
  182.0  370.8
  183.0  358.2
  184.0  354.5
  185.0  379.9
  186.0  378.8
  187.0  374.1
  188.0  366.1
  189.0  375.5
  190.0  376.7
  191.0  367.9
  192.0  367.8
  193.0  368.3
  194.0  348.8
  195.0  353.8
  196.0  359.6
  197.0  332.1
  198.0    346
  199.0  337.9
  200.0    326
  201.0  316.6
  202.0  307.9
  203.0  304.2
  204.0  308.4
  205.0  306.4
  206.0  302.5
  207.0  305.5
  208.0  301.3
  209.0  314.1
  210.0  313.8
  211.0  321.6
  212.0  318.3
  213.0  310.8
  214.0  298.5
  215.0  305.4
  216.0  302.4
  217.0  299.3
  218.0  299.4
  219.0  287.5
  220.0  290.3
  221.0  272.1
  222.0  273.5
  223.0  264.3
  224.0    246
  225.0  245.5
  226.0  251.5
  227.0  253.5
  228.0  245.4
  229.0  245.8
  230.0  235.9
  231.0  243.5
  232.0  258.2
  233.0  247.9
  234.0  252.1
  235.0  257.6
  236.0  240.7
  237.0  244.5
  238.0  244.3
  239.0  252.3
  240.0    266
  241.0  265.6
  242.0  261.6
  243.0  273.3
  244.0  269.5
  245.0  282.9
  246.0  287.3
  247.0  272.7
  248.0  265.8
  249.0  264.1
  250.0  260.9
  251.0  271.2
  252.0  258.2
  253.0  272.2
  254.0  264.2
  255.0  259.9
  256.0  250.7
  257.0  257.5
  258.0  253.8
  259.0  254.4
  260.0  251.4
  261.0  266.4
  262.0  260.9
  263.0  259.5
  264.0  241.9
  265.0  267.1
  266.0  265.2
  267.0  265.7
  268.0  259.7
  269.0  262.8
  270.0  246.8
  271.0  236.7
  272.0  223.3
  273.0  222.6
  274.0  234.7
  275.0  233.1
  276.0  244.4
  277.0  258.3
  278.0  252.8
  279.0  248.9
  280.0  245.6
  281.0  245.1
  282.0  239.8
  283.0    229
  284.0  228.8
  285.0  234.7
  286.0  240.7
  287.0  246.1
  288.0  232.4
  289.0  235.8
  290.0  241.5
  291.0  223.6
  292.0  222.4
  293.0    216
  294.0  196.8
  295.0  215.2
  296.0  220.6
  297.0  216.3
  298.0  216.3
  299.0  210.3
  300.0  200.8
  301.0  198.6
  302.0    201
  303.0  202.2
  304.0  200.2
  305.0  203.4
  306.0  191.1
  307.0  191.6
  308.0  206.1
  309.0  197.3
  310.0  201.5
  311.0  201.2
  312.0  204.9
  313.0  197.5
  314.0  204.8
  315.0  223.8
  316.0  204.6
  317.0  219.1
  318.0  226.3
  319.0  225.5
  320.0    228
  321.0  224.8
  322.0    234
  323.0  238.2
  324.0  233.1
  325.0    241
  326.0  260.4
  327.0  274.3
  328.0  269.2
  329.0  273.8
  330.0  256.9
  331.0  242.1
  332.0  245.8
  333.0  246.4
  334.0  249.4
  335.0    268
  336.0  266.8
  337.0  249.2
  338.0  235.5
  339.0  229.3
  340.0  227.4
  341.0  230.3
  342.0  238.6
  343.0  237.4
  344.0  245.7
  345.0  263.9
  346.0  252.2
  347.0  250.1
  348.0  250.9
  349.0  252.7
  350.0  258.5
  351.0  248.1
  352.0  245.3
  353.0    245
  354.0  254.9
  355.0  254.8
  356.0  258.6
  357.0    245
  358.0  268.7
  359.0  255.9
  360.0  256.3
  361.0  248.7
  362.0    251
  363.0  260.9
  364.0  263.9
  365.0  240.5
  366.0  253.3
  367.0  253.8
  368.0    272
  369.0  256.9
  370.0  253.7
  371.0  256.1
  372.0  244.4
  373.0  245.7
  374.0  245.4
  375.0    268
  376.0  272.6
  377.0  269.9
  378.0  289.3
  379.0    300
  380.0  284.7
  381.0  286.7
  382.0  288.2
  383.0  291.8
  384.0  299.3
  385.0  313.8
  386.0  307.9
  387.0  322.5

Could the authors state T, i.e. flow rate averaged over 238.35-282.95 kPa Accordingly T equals 256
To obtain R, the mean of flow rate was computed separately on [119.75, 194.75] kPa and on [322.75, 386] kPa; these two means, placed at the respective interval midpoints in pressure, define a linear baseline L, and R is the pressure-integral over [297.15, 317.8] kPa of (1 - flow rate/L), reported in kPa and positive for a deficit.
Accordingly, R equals 4.56 kPa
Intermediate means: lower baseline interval 276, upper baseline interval 258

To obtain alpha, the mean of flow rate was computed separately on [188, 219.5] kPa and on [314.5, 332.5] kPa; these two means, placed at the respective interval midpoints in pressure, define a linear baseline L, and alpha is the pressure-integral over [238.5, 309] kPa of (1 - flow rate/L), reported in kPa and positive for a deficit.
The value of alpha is 8.92 kPa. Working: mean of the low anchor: 326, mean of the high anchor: 240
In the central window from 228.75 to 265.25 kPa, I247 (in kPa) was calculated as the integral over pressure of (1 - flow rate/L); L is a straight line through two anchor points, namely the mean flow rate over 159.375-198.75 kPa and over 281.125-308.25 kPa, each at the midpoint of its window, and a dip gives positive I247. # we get 1.2 kPa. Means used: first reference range 342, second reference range 218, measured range 259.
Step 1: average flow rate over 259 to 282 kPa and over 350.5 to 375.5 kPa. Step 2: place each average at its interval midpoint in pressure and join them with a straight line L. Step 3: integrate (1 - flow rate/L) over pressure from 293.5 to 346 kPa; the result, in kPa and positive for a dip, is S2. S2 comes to 5.2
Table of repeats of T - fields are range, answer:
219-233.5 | 256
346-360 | 253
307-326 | 218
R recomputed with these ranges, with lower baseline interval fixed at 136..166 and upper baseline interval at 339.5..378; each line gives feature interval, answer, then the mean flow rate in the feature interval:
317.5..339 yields 0.41 kPa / 247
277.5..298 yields 1.48 kPa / 231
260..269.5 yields -0.48 kPa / 261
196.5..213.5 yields -4.94 kPa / 316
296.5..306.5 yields 1.84 kPa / 204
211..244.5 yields -3.00 kPa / 268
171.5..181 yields -4.51 kPa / 359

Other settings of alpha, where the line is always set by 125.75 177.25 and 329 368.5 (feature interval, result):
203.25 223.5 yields -3.8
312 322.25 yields 1.4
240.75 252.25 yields -0.8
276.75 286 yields 0.4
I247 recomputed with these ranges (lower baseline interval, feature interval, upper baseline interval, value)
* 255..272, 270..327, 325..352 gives 6.7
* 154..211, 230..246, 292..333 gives 1.4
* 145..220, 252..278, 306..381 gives 2.3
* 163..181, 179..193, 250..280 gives -2.3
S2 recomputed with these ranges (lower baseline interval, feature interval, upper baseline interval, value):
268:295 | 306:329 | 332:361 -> 1.91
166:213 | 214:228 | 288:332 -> 1.50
